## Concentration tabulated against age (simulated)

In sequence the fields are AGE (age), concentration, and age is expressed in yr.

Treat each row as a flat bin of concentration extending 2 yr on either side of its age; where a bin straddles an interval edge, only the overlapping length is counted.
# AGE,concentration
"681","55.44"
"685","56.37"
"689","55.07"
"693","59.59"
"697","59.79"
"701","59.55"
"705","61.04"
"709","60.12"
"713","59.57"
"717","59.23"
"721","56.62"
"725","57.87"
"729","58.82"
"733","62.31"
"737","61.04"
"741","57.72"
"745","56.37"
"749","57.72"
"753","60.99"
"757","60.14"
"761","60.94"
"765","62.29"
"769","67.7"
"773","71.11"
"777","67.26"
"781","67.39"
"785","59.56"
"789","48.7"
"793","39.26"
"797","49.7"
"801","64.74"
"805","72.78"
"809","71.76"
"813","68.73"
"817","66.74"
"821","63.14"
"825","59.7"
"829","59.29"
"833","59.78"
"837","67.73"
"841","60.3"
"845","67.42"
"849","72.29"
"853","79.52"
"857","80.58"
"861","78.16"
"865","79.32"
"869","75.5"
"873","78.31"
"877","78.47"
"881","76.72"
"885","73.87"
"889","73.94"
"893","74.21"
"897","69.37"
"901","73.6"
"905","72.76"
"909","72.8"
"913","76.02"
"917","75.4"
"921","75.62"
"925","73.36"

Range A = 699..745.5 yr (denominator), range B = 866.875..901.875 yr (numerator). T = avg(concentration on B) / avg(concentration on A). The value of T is 1.26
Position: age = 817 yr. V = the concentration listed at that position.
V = 66.74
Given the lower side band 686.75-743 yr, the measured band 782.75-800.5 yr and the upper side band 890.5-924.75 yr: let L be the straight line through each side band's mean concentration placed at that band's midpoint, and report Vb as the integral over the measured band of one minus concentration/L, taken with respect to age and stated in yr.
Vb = 3.8 yr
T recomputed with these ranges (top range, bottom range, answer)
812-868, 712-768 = 1.16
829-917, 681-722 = 1.25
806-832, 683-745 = 1.10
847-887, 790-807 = 1.38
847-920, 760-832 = 1.21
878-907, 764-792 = 1.18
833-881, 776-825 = 1.20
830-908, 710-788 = 1.20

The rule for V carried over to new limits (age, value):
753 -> 60.99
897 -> 69.37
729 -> 58.82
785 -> 59.56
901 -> 73.6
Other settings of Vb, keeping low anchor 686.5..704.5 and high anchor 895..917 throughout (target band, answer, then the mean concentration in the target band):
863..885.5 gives -2.0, 77.2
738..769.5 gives 1.3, 60.2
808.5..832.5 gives 1.1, 64.1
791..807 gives 2.2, 56.6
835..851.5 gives 0.4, 67.3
